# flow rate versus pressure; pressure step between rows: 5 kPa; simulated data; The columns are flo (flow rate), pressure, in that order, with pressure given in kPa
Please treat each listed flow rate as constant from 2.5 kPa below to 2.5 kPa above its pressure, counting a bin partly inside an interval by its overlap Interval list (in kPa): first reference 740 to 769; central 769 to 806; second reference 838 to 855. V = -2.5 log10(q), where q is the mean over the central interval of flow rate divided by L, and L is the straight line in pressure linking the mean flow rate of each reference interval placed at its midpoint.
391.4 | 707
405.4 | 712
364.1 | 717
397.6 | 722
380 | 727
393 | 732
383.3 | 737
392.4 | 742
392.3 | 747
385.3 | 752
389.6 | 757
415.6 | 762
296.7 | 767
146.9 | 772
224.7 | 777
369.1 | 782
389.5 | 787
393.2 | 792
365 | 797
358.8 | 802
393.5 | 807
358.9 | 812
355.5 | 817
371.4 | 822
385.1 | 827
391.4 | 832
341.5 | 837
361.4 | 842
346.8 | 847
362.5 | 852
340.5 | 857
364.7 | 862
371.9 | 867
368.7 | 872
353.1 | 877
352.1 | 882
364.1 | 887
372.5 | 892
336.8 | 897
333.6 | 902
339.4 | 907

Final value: 0.15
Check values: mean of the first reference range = 380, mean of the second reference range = 355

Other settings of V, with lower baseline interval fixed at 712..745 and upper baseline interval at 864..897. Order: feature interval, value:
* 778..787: 0.08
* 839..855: 0.03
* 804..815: 0.00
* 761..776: 0.38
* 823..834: -0.04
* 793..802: 0.02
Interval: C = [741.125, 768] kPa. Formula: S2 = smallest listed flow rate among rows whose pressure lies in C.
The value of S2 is 296.7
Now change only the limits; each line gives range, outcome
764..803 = 146.9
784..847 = 341.5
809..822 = 355.5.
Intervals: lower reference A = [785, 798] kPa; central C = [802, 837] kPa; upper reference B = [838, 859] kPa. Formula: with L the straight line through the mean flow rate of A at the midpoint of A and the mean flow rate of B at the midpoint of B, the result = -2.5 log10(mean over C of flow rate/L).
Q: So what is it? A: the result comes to -0.01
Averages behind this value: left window 384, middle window 372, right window 352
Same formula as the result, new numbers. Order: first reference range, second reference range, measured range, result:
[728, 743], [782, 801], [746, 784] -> 0.18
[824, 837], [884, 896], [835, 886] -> 0.04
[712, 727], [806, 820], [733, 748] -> -0.02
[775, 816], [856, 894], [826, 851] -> -0.01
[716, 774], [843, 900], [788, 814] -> -0.04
